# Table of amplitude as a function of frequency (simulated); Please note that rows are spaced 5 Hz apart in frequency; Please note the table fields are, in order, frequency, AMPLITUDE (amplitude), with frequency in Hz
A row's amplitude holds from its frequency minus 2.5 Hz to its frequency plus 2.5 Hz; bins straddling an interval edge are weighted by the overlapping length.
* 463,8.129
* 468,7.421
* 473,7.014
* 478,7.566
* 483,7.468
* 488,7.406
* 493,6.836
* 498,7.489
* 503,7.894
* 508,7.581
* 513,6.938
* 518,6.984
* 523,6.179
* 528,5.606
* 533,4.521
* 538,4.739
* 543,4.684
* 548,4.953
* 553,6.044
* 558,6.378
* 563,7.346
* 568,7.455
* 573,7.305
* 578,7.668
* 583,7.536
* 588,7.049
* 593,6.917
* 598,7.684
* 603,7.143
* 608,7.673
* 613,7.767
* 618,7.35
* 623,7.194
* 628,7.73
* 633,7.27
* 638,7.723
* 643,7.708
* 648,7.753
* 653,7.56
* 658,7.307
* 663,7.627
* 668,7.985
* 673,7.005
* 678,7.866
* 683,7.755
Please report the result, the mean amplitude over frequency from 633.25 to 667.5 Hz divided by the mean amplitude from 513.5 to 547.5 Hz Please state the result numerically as 1.4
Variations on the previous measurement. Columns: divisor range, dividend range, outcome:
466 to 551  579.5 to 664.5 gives 1.14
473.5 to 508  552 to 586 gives 0.96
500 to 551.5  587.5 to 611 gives 1.22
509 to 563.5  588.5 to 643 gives 1.27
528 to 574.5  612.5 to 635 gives 1.26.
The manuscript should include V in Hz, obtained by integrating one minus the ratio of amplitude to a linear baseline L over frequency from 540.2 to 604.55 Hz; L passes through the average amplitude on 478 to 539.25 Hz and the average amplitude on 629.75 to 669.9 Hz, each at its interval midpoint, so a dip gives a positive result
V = 3.3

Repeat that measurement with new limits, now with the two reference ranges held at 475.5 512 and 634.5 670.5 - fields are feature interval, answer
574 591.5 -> 0.42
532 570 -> 8.74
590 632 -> 0.98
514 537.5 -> 5.28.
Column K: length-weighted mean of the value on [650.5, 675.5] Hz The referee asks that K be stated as 7.5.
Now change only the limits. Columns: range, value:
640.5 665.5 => 7.59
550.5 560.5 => 6.21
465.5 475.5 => 7.22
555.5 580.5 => 7.23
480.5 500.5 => 7.3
